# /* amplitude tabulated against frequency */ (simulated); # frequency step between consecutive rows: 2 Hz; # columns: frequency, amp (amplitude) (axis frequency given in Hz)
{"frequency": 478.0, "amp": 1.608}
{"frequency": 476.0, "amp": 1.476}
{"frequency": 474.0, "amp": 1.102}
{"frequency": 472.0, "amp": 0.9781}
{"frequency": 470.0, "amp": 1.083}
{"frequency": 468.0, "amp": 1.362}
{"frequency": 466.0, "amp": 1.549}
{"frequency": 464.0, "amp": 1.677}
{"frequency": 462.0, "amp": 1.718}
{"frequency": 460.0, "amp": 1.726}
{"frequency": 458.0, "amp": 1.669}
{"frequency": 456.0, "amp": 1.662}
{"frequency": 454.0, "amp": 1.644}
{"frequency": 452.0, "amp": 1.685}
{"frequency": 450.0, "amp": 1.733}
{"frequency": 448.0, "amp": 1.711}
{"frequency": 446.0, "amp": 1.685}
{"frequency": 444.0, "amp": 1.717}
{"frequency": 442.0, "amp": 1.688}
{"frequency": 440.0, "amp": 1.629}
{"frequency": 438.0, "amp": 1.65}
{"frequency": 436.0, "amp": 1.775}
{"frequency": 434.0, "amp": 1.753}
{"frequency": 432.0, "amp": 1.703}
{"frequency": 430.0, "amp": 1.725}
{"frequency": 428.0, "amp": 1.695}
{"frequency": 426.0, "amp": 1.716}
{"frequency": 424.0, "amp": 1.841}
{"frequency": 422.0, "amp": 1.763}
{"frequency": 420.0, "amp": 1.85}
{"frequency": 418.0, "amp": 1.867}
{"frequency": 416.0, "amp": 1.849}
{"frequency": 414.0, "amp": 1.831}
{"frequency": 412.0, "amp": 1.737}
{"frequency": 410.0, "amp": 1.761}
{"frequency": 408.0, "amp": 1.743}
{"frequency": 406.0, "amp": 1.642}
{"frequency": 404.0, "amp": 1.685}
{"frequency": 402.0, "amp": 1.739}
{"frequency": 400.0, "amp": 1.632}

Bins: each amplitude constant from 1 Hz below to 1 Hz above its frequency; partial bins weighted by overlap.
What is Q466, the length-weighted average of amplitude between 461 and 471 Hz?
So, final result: 1.48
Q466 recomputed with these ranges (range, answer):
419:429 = 1.77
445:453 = 1.7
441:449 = 1.7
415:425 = 1.83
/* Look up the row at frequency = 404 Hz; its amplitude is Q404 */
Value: 1.685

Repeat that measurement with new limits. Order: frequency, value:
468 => 1.362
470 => 1.083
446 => 1.685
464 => 1.677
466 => 1.549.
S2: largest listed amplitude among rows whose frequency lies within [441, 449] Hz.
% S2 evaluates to 1.717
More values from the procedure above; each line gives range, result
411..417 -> 1.849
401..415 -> 1.831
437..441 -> 1.65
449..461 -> 1.733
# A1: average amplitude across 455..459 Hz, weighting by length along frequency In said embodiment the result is 1.67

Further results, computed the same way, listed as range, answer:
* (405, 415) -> 1.74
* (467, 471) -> 1.22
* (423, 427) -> 1.78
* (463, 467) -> 1.61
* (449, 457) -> 1.68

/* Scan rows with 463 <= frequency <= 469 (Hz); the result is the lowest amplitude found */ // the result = 1.362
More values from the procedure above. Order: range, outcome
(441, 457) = 1.644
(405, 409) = 1.642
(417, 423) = 1.763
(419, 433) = 1.695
